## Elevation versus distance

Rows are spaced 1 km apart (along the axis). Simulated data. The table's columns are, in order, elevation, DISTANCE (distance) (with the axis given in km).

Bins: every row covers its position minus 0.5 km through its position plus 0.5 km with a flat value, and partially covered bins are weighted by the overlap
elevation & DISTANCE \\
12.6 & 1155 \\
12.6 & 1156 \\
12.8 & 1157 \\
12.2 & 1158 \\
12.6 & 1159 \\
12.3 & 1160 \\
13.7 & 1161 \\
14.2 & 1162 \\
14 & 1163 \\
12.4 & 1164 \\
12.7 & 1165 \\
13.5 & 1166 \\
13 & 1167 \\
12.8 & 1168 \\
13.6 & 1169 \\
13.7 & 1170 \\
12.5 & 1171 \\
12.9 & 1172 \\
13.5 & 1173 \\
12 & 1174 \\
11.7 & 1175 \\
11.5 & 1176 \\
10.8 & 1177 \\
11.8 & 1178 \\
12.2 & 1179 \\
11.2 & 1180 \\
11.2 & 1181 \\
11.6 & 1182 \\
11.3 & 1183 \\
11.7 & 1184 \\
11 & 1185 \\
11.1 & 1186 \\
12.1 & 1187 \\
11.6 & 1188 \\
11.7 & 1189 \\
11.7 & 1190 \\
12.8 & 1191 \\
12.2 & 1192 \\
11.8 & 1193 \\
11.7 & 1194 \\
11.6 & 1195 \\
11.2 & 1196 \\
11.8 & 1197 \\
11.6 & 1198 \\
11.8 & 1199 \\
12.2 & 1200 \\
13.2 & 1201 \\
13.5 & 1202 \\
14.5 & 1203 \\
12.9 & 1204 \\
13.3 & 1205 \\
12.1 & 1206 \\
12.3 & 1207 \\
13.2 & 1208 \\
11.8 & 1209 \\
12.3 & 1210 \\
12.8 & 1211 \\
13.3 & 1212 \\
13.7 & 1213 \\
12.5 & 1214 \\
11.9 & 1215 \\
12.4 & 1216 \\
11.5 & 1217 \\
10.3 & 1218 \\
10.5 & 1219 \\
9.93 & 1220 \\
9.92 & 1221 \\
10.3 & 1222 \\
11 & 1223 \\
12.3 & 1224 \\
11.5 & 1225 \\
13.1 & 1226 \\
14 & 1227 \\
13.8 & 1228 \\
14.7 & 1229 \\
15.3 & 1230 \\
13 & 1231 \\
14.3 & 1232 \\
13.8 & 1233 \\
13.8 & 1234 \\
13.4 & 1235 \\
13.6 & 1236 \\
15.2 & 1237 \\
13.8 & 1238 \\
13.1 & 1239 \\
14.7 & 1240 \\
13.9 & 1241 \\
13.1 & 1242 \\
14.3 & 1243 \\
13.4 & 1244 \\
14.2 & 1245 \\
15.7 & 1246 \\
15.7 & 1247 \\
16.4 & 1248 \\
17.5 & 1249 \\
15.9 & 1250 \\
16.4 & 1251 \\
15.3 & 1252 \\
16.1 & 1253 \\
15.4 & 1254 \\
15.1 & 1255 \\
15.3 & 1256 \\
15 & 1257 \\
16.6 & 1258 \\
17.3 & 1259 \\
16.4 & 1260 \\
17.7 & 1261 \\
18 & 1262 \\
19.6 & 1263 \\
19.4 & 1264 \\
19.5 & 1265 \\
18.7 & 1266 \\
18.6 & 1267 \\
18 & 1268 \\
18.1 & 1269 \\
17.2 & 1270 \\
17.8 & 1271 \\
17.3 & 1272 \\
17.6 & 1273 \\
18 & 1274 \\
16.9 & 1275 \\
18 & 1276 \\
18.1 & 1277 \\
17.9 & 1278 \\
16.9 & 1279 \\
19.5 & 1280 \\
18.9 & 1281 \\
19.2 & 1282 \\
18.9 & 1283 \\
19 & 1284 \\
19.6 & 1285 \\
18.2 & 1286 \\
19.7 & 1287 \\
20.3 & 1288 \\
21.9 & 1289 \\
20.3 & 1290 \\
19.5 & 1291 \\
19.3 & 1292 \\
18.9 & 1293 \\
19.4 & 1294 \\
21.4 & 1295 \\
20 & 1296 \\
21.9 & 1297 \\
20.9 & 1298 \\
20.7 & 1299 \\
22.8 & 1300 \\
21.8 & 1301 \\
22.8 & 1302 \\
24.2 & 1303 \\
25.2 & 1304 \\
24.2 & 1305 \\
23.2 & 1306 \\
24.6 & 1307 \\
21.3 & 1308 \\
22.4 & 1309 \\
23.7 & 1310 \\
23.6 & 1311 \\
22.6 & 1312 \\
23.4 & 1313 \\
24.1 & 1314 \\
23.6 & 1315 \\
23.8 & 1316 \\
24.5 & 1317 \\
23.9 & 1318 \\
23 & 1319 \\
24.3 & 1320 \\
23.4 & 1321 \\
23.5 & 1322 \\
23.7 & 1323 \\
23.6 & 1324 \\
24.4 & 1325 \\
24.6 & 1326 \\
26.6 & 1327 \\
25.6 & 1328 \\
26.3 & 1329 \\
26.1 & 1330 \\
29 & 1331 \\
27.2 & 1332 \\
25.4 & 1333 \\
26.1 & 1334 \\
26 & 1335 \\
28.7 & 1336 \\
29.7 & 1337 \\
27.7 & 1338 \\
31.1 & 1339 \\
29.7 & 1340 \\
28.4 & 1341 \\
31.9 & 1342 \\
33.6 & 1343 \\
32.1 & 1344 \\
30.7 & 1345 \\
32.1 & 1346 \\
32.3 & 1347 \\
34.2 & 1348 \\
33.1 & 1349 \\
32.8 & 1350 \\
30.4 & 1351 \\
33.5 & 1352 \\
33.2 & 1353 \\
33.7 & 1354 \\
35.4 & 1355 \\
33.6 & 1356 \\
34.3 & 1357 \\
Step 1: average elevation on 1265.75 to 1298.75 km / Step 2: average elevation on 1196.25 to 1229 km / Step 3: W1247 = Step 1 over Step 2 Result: 1.55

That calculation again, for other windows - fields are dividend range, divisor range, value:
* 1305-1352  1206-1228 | 2.24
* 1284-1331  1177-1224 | 1.91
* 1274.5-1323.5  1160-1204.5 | 1.74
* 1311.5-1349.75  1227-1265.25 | 1.77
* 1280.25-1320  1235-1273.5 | 1.34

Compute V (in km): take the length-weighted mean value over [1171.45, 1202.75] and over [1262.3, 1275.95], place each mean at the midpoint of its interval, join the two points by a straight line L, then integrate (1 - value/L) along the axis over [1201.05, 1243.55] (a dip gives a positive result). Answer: 4.94 km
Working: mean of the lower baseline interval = 11.9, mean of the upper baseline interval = 18.2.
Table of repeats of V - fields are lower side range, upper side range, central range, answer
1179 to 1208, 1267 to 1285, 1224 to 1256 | 2.09 km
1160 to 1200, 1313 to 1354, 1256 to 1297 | 6.46 km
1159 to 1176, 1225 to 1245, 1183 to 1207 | 2.19 km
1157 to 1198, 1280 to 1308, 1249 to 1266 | 1.27 km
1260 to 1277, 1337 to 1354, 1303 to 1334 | 2.88 km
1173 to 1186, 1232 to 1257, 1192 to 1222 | 1.88 km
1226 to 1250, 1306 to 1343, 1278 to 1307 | 1.05 km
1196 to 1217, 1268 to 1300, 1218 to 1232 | 1.90 km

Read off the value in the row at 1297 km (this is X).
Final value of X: 21.9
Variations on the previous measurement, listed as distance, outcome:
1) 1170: 13.7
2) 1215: 11.9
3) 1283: 18.9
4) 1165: 12.7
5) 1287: 19.7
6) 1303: 24.2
